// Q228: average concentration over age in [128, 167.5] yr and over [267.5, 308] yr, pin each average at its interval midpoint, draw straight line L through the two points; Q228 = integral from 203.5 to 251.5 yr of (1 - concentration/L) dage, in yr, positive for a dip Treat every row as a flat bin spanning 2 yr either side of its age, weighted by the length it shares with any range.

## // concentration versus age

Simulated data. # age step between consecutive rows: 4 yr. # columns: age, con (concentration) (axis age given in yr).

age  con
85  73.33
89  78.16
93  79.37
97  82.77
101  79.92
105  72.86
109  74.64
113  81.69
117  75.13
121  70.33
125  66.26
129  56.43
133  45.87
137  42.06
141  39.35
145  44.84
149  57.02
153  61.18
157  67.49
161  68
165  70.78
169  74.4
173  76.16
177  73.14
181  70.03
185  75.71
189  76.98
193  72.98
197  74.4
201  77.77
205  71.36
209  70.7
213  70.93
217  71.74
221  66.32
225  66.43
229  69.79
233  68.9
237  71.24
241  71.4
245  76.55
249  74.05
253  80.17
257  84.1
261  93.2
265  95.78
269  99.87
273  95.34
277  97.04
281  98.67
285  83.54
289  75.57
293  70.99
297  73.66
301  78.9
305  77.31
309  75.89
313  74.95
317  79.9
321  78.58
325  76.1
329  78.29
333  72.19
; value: 0.8 yr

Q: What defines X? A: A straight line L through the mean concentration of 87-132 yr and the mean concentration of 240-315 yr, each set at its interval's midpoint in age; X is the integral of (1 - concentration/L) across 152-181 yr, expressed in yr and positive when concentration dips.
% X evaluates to 2.4 yr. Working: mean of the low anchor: 73.7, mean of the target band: 70.5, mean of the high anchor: 83.2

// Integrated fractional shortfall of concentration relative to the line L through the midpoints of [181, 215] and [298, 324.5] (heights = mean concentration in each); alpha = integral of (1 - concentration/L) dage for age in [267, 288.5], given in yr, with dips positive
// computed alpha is -4.9 yr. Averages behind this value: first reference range 73.6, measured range 93.5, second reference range 77.4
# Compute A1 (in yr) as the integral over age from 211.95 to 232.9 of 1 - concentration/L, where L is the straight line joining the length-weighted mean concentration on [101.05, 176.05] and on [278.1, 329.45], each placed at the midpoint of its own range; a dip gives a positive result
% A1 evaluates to 0.8 yr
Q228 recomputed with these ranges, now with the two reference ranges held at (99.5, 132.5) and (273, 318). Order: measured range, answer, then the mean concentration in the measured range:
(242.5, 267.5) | -1.61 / 84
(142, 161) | 3.96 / 57.8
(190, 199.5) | 0.15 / 74.3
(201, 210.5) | 0.45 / 72.5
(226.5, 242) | 1.51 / 70.1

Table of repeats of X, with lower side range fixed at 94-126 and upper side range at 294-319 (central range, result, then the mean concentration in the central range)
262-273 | -3.0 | 97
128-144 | 6.5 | 45.2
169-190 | 0.5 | 74.3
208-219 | 0.7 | 71.2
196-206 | 0.2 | 74.8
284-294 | 0.0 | 76.6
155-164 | 0.9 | 68.1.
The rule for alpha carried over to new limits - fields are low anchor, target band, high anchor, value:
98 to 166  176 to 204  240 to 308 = -1.02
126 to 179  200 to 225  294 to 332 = -1.76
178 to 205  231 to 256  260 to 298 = 2.64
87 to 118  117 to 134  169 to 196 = 3.25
